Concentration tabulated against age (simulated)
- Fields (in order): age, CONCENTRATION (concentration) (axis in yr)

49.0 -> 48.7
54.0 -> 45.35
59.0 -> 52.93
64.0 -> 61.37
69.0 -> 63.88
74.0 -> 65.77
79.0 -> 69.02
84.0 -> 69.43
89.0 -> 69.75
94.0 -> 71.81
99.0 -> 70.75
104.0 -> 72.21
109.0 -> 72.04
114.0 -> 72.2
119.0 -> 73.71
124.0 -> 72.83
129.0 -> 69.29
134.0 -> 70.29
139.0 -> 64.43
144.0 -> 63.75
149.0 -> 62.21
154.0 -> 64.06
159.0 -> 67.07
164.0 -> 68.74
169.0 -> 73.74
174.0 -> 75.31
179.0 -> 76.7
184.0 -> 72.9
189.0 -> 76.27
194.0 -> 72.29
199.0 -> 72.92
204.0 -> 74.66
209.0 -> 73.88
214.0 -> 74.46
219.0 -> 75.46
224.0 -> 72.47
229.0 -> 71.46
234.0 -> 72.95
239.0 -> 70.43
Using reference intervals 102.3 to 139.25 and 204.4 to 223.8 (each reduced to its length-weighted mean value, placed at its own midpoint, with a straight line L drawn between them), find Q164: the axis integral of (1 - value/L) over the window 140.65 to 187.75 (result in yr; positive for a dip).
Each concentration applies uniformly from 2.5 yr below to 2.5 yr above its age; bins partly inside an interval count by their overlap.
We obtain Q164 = 2.1 yr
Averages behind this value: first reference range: 71.2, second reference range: 74.4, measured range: 69.5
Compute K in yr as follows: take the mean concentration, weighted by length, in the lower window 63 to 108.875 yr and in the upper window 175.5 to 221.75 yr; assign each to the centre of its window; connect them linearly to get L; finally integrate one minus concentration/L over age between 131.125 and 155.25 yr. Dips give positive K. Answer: 2.2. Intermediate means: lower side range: 68.6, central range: 65.1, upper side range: 74.4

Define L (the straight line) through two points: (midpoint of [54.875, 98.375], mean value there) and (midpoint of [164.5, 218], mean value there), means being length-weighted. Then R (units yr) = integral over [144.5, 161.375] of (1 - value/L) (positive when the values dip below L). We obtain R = 1.6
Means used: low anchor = 65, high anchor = 74.1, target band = 64.3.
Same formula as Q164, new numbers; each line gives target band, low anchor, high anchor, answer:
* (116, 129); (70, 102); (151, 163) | -0.96 yr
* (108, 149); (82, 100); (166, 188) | 1.68 yr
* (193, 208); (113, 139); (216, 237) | -0.19 yr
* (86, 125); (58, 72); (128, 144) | -4.61 yr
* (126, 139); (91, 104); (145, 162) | -0.35 yr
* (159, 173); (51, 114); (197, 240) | -0.13 yr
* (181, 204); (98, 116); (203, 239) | -0.25 yr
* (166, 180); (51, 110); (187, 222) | -0.58 yr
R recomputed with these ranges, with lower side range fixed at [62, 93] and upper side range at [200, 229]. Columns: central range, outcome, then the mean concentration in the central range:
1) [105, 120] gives -0.84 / 72.5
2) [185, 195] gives -0.24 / 74.4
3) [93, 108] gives -0.78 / 71.6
